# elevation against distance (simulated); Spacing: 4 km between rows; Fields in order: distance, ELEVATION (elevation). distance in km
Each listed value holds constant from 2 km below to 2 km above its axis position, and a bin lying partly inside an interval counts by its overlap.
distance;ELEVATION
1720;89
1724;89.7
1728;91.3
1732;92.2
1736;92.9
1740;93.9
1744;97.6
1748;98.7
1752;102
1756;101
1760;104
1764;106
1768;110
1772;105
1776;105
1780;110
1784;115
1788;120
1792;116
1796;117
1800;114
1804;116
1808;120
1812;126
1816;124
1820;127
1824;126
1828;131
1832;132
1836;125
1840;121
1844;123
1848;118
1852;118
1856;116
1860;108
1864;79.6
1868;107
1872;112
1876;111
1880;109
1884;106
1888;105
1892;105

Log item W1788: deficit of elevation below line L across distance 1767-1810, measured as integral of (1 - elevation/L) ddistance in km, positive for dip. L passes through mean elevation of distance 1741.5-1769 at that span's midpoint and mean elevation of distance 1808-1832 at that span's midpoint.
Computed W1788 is 0.5 km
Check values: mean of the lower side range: 102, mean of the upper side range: 127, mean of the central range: 114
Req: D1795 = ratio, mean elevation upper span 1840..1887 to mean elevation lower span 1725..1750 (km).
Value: 1.17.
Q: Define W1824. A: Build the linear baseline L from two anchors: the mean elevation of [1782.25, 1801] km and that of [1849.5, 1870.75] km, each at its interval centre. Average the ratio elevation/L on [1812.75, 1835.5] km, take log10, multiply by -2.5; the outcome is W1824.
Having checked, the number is -0.15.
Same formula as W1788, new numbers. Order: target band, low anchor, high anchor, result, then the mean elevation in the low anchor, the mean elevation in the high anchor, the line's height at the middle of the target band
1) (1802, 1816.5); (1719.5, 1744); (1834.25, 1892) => -2.5 km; 92.2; 111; 103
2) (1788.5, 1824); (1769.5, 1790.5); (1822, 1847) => -0.6 km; 111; 126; 118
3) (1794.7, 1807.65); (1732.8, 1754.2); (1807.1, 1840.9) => 0.2 km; 96.8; 126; 118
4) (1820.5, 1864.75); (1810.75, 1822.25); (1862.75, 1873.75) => -2.4 km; 126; 101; 113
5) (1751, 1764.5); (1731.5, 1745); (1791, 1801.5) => -0.2 km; 94.1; 116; 101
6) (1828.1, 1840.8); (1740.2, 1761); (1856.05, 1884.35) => -2.9 km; 99.9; 105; 104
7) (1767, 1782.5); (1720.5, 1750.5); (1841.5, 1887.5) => -1.4 km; 93.7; 110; 98.6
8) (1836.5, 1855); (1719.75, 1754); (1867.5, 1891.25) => -2.7 km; 94.4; 108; 105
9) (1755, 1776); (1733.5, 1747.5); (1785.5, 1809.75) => -0.1 km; 95.1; 117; 105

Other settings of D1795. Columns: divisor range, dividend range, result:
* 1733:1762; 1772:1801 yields 1.15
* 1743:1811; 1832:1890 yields 1.02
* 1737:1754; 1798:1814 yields 1.22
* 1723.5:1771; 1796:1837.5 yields 1.25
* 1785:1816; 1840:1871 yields 0.93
